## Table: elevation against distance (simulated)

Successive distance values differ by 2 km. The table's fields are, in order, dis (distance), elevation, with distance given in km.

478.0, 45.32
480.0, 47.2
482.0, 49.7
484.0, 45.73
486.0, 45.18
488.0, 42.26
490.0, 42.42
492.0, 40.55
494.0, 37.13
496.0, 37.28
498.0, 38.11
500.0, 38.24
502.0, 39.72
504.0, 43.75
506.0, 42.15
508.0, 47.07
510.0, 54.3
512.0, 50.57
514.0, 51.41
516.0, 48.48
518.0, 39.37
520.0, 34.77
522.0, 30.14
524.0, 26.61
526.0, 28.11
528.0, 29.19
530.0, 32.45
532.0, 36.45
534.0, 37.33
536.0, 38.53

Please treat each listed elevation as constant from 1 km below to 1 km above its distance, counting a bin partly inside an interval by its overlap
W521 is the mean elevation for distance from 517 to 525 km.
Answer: 32.7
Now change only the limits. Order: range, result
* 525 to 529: 28.6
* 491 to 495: 38.8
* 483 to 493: 43.2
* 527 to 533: 32.7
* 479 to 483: 48.5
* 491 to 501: 38.3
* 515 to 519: 43.9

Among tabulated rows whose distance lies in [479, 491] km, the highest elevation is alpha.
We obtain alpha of 49.7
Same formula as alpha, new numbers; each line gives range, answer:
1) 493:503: 39.72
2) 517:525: 39.37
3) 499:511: 54.3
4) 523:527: 28.11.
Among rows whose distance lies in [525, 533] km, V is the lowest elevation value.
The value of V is 28.11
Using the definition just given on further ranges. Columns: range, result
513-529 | 26.61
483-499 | 37.13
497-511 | 38.11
